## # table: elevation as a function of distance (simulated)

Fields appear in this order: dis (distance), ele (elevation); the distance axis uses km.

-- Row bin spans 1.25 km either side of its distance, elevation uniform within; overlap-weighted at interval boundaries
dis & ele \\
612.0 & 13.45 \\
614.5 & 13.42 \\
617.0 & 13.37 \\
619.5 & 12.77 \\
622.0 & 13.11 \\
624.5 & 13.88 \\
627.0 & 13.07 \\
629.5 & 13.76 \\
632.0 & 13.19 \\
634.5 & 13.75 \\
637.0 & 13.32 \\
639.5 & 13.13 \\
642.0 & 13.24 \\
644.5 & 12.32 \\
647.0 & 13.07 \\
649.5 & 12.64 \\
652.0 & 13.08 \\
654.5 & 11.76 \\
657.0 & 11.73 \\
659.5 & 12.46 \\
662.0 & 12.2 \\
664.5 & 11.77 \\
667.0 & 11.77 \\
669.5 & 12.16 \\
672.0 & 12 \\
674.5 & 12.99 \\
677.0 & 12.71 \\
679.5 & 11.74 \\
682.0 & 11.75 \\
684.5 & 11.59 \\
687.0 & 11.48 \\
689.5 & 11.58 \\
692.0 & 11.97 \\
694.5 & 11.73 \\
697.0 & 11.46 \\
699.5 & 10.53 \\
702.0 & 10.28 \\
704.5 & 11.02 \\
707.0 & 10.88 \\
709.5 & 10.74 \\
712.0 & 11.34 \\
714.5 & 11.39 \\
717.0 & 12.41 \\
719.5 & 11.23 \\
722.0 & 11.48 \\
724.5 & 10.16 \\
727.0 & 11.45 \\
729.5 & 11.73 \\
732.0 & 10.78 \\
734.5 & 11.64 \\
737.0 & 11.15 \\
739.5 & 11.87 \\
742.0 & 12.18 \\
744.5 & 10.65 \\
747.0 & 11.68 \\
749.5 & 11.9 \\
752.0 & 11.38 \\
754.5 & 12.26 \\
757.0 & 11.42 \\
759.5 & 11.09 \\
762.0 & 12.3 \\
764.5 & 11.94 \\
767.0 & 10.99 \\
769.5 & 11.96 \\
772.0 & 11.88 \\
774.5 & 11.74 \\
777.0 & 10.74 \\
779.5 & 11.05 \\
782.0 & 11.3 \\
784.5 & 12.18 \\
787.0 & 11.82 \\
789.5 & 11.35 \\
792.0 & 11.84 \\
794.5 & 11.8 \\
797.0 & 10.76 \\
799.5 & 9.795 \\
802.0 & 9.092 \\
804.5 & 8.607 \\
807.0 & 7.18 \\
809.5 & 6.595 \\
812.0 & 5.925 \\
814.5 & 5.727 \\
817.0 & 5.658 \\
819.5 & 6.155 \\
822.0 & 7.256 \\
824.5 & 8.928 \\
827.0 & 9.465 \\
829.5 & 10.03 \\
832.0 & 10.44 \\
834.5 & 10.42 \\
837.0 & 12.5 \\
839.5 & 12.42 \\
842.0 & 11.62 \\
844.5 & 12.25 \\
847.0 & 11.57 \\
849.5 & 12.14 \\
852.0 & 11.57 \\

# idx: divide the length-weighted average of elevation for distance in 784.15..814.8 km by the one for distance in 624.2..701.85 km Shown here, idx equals 0.8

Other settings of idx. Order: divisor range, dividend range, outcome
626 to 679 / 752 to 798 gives 0.91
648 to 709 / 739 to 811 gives 0.93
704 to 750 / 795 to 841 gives 0.77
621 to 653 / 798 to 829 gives 0.58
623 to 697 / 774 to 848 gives 0.79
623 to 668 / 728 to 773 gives 0.91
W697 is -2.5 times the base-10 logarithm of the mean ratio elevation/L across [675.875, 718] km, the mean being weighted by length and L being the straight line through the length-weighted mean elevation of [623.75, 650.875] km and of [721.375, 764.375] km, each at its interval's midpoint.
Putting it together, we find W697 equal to 0.07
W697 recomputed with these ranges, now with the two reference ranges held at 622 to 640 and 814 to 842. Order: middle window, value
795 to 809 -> 0.08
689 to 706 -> 0.08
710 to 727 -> 0.02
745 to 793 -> -0.11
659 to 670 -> 0.06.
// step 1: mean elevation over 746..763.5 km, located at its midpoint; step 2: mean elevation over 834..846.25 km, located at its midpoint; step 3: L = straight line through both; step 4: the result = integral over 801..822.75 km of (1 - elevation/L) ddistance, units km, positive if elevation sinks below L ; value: 9.1 km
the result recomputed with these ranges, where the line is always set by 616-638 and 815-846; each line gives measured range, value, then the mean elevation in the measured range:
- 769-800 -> -2.70 km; 11.4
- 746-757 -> -0.65 km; 11.8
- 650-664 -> 0.63 km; 12.2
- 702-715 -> 0.99 km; 11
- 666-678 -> 0.20 km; 12.3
